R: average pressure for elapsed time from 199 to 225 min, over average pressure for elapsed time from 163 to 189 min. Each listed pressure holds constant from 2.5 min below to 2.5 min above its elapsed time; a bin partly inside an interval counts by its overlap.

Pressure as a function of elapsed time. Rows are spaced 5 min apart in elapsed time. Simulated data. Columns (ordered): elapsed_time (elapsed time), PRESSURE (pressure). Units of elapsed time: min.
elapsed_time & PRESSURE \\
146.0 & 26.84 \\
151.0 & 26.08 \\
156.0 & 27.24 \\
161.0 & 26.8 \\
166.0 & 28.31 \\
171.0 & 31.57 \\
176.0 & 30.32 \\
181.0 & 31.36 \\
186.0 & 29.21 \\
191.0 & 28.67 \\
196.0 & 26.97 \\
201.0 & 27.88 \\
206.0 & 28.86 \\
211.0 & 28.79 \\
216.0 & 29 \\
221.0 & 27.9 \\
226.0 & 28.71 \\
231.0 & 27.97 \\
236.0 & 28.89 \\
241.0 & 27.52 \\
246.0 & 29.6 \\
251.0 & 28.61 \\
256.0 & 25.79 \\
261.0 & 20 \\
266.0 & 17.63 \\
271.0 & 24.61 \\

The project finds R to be 0.9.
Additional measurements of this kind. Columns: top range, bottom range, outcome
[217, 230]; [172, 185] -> 0.92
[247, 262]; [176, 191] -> 0.86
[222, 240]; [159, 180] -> 0.96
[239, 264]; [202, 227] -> 0.91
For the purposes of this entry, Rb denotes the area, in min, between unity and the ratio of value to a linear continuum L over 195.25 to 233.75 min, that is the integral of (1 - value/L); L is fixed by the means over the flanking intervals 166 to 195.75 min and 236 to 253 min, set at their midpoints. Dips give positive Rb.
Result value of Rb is 1.1 min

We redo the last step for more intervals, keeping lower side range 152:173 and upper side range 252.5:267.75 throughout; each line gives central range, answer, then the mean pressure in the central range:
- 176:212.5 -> -3.88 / 28.9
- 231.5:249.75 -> -4.36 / 28.6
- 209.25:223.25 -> -2.19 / 28.6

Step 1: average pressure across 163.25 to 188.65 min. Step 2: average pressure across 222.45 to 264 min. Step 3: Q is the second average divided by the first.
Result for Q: 0.9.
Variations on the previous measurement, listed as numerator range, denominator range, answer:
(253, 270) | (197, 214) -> 0.76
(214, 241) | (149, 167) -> 1.05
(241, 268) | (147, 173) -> 0.89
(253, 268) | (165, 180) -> 0.71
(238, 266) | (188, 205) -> 0.91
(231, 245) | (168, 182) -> 0.91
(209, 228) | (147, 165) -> 1.06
